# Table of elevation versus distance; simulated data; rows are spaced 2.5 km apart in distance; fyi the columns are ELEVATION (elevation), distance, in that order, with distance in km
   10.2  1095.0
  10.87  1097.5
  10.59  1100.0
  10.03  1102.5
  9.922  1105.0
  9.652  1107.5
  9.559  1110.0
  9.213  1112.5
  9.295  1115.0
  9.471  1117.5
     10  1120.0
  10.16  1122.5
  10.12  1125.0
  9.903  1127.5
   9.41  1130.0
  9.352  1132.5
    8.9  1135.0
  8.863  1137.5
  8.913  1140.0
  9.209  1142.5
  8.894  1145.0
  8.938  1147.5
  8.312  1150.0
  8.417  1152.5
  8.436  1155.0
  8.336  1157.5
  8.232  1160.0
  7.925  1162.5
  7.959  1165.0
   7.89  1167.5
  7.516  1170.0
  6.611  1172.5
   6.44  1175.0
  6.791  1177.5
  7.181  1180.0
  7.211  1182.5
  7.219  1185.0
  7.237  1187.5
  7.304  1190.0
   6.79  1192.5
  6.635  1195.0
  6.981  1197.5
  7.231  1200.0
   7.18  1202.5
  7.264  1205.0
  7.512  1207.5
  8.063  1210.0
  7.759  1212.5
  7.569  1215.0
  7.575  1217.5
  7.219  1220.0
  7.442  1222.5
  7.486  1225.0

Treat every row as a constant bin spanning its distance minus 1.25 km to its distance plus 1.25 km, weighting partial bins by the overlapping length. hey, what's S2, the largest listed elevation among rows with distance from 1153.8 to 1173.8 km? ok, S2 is 8.436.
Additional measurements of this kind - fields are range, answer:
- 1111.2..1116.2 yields 9.295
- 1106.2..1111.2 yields 9.652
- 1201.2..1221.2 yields 8.063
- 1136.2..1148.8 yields 9.209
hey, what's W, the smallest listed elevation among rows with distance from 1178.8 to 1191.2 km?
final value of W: 7.181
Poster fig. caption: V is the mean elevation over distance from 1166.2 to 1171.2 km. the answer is 7.71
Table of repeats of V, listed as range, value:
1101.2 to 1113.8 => 9.68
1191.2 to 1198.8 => 6.81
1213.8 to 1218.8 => 7.57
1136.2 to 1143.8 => 8.99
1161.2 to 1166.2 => 7.94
